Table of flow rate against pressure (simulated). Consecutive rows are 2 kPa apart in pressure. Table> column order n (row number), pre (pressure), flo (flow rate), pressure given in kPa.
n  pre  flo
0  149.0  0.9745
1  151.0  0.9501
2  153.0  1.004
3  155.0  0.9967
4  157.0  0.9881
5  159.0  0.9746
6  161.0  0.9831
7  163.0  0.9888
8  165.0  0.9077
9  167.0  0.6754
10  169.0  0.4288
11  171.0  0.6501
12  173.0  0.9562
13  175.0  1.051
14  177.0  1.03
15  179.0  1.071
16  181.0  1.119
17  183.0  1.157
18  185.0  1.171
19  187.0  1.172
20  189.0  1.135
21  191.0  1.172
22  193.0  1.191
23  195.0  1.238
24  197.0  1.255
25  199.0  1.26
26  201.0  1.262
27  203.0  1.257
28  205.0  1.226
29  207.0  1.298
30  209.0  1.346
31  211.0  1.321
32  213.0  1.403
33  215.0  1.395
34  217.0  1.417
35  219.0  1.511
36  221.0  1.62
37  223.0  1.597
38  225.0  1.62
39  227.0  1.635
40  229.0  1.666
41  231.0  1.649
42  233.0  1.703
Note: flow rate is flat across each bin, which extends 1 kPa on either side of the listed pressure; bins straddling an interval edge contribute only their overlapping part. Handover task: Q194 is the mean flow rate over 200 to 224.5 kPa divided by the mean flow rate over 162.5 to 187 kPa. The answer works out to 1.48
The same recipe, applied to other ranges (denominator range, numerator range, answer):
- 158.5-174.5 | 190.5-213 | 1.54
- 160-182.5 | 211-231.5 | 1.70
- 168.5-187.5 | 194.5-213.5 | 1.30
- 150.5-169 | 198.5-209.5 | 1.39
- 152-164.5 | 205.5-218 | 1.38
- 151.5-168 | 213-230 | 1.65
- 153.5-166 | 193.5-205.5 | 1.28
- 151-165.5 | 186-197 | 1.21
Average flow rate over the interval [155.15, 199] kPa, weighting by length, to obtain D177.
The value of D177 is 1.02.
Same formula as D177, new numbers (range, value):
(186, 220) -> 1.29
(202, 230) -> 1.45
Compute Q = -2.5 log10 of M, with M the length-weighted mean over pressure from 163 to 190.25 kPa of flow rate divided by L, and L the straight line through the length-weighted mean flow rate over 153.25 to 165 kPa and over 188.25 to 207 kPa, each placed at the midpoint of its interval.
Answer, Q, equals 0.14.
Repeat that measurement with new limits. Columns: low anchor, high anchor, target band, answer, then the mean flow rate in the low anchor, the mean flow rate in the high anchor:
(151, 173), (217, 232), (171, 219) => 0.04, 0.868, 1.6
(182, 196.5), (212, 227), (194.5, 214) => 0.05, 1.18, 1.52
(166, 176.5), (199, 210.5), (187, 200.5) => -0.09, 0.766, 1.28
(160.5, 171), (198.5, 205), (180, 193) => -0.11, 0.774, 1.25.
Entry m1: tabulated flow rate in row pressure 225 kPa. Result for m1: 1.62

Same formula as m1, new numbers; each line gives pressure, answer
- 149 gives 0.9745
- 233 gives 1.703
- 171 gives 0.6501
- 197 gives 1.255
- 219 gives 1.511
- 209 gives 1.346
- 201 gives 1.262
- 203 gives 1.257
